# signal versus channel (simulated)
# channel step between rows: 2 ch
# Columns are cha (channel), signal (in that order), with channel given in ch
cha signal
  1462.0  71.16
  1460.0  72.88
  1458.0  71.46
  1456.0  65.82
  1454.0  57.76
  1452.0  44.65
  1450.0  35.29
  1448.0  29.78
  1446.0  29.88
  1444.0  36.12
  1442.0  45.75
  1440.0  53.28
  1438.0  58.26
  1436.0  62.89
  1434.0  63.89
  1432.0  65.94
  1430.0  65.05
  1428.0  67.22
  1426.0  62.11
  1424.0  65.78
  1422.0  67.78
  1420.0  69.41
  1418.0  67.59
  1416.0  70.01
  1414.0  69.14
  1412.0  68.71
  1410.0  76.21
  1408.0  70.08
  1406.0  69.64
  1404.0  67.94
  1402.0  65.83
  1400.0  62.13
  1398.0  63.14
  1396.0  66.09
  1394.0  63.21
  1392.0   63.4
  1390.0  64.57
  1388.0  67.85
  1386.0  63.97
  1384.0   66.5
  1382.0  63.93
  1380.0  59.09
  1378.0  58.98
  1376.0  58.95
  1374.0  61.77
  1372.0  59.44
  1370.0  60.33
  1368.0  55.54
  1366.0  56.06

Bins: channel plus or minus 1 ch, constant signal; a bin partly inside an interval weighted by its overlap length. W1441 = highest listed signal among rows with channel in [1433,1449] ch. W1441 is 63.89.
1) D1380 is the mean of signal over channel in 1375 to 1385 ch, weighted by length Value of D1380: 61.5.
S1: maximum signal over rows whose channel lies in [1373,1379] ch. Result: 61.77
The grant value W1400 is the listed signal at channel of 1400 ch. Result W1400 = 62.13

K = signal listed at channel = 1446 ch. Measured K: 29.88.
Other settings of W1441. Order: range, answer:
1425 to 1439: 67.22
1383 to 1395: 67.85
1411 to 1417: 70.01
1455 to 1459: 71.46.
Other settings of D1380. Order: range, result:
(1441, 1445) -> 40.9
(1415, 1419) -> 68.8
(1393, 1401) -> 63.6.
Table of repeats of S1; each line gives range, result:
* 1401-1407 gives 69.64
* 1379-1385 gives 66.5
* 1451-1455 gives 57.76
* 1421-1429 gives 67.78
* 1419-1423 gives 69.41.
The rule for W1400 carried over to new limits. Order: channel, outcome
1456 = 65.82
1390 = 64.57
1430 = 65.05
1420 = 69.41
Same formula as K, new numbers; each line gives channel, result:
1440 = 53.28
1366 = 56.06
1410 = 76.21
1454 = 57.76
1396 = 66.09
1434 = 63.89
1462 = 71.16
